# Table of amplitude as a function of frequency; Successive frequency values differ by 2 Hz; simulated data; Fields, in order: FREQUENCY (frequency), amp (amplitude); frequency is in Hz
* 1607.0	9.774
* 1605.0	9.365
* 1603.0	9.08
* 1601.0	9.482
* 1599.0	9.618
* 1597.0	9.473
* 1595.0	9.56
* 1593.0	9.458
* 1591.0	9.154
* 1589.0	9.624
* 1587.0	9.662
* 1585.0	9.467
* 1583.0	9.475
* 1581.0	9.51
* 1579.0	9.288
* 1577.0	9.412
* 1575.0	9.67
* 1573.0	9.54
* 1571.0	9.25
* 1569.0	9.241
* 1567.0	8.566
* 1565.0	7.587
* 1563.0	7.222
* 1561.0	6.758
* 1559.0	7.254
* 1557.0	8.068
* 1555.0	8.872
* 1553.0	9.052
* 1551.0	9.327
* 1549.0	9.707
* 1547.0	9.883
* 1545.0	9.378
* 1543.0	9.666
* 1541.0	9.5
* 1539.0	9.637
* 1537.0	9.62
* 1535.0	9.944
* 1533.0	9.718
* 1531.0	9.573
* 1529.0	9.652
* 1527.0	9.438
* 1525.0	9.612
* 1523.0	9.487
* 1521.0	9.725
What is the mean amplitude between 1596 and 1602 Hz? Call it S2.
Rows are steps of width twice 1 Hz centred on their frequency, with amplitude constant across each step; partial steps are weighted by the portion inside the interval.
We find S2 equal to 9.52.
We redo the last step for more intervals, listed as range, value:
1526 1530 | 9.54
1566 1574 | 9.15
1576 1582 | 9.4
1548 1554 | 9.36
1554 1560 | 8.06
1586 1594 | 9.47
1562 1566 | 7.4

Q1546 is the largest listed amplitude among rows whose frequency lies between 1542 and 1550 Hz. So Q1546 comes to 9.883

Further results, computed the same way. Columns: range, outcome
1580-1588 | 9.662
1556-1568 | 8.566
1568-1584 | 9.67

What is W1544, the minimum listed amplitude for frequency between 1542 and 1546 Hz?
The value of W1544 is 9.378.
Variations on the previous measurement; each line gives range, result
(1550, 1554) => 9.052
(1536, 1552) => 9.327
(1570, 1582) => 9.25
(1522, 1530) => 9.438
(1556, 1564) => 6.758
